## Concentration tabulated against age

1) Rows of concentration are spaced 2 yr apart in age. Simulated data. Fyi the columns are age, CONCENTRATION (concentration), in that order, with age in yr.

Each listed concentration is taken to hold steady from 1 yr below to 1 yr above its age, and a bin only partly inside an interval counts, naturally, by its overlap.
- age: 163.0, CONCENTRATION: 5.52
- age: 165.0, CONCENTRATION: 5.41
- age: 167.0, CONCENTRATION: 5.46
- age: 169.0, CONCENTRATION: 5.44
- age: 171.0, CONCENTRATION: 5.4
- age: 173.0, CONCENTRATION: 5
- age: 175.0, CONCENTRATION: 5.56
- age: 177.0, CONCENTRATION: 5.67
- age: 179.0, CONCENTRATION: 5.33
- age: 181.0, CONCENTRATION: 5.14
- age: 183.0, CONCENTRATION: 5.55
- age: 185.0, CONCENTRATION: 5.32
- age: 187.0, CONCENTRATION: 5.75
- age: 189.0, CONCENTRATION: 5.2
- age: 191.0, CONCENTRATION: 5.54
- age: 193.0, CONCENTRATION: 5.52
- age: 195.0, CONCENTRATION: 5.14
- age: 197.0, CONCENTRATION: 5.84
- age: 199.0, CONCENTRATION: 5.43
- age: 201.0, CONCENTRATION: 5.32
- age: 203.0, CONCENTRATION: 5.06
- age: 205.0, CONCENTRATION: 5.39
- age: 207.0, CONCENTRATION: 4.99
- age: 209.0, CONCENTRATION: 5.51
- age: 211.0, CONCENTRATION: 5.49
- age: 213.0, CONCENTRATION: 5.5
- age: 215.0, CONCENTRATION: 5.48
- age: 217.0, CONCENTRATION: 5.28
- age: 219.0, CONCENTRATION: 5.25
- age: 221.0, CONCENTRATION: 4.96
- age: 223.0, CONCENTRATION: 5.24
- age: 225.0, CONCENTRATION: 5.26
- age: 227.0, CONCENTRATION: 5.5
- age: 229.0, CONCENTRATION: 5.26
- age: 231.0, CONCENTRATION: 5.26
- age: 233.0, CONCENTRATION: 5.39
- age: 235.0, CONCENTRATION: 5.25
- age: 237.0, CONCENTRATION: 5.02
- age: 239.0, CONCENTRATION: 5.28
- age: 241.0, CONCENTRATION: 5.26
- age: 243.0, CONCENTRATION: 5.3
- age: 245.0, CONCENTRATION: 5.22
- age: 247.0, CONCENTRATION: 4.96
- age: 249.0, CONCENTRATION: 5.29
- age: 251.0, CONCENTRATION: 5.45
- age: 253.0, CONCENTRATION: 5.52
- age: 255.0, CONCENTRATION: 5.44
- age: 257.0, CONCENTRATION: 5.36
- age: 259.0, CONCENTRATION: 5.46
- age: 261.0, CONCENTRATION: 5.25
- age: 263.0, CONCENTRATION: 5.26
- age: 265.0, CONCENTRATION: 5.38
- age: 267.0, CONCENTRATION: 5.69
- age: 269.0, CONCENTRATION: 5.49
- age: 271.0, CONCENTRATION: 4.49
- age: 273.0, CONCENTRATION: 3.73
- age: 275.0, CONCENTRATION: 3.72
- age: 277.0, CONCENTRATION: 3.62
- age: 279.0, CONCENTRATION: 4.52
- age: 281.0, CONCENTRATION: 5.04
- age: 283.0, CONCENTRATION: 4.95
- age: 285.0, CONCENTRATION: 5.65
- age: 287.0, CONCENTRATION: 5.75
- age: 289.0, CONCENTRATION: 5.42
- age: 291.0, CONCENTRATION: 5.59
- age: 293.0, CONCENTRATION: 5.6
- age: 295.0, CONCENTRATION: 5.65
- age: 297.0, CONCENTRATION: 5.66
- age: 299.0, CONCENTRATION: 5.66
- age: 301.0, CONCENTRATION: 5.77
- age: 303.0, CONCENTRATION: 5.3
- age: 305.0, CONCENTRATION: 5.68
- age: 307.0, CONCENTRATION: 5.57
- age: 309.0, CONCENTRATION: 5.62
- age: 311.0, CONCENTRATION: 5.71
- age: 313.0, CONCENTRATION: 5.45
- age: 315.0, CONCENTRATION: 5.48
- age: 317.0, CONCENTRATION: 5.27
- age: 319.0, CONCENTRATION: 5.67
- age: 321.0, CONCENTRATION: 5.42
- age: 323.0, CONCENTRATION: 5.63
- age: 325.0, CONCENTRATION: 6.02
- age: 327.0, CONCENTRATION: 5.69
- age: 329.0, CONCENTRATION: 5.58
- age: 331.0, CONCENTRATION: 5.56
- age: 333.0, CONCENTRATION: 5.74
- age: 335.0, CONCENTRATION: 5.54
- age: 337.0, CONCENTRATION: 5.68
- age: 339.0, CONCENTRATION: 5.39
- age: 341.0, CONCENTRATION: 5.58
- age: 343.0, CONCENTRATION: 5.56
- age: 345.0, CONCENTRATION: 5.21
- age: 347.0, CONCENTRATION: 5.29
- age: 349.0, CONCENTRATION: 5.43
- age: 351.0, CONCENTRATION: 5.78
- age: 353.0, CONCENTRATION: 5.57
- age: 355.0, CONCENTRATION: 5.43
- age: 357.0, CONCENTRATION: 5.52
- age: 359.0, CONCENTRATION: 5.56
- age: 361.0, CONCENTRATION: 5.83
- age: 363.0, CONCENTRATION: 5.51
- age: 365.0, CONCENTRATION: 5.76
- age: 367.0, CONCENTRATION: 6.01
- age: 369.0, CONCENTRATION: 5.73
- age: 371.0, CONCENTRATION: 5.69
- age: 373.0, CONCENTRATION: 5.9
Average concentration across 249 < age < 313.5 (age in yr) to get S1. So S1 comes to 5.26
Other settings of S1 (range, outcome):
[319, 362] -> 5.57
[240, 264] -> 5.31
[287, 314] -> 5.6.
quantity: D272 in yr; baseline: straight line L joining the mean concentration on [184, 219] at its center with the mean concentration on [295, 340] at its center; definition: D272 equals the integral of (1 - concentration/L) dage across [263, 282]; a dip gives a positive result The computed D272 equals 2.9 yr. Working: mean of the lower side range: 5.39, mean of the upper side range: 5.6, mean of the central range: 4.66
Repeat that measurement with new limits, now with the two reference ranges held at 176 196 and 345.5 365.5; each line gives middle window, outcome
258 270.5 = 0.2 yr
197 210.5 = 0.2 yr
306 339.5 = -0.4 yr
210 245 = 1.0 yr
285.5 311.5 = -0.5 yr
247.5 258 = 0.2 yr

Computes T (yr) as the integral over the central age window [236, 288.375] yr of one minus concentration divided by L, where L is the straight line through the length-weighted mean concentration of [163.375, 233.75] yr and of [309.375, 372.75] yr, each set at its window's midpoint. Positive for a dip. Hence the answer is 3.7 yr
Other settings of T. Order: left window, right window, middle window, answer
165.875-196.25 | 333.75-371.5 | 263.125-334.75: 2.5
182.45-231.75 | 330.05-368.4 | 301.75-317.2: 0.0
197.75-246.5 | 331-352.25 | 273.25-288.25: 1.9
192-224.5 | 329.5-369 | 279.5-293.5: 0.2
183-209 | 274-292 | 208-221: -0.2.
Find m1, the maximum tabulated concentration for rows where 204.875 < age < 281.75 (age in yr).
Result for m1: 5.69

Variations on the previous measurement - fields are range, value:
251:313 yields 5.77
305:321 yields 5.71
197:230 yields 5.84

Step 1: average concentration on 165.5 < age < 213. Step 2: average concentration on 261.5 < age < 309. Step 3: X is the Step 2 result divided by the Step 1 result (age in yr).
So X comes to 1.0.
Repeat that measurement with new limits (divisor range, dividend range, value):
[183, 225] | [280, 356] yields 1.03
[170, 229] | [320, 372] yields 1.04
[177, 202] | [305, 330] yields 1.03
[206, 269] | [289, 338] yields 1.05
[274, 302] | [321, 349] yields 1.07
